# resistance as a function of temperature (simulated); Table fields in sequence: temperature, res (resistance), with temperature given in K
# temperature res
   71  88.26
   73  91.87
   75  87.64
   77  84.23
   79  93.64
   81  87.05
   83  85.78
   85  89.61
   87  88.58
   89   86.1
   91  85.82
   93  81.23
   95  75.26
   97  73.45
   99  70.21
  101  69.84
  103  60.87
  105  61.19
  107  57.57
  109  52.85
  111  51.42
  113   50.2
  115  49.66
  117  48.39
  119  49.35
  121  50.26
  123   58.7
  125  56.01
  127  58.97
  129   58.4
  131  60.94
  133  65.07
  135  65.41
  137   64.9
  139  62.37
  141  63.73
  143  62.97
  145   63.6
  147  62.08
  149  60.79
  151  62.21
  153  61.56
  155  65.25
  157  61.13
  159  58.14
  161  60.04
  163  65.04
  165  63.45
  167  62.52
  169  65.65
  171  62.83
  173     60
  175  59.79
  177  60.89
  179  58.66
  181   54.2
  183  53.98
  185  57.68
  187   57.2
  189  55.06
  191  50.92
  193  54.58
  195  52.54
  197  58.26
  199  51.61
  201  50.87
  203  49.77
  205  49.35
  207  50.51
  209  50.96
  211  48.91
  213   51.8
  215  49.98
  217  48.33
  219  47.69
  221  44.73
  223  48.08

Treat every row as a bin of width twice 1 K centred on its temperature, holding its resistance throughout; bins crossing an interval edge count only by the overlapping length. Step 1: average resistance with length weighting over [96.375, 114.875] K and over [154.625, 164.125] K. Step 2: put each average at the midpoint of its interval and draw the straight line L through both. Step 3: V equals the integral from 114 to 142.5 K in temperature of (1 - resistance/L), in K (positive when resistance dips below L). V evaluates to 1.3 K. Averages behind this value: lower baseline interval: 60.1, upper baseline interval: 61.7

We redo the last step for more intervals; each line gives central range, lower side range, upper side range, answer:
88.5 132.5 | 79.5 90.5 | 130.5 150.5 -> 8.51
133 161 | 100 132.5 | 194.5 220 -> -4.30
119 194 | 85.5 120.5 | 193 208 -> -2.54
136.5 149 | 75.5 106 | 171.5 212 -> 0.68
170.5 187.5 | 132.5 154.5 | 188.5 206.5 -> -0.65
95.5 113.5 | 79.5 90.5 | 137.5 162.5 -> 4.19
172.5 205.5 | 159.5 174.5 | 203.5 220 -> 0.71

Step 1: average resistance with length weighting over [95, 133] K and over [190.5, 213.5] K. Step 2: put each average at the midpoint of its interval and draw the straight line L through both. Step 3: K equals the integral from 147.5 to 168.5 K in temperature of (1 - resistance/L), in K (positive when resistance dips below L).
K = -2.71 K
